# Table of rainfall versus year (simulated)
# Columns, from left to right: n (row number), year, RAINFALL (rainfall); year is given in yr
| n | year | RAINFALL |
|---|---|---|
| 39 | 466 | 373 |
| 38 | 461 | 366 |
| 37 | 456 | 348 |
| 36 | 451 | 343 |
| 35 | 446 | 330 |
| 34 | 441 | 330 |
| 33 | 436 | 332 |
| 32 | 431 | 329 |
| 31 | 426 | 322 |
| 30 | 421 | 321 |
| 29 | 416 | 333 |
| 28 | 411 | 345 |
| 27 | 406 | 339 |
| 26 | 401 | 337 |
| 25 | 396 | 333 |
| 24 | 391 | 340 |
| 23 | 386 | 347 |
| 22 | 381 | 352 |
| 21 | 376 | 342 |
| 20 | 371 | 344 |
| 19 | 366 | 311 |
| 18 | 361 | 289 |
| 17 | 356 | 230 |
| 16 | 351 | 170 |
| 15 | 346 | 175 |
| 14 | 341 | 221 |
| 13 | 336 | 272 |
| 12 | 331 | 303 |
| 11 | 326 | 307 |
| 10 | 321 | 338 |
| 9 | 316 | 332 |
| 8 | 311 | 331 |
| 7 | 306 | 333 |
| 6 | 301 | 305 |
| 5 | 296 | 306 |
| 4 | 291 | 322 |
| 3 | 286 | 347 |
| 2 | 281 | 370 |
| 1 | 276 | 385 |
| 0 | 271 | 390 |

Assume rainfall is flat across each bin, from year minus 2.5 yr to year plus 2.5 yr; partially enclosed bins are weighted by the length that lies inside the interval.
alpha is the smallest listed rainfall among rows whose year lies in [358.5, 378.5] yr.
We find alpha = 289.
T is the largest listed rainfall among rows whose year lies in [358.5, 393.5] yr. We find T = 352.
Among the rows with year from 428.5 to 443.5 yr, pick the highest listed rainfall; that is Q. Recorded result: 332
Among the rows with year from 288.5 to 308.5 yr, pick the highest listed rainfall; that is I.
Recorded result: 333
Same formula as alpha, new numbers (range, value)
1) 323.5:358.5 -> 170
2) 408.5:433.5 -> 321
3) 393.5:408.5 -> 333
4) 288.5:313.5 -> 305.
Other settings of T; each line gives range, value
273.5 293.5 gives 385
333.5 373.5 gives 344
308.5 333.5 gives 338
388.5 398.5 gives 340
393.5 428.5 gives 345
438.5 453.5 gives 343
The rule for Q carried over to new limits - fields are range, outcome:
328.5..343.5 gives 303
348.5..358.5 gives 230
